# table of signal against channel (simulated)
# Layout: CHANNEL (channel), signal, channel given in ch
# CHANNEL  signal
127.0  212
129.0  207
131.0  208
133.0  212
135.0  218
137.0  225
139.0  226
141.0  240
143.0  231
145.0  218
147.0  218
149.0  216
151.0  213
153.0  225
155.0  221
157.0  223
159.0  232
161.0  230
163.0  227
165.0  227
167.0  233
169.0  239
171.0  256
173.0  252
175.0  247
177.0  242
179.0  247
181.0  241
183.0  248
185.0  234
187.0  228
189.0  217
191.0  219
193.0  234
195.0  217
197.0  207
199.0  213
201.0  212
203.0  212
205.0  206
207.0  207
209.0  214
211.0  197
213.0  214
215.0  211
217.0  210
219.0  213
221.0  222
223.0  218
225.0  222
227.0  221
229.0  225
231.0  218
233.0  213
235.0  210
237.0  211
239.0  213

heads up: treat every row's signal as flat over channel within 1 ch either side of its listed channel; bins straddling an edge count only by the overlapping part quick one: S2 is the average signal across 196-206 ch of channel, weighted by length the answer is 210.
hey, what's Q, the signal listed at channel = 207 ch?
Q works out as 207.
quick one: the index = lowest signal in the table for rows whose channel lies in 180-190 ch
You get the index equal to 217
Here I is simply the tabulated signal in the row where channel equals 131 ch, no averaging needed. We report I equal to 208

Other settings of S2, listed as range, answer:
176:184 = 244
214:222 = 214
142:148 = 222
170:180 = 249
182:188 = 237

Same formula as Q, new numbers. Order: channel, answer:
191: 219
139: 226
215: 211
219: 213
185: 234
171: 256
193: 234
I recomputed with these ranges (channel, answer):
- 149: 216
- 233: 213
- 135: 218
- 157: 223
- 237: 211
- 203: 212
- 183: 248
